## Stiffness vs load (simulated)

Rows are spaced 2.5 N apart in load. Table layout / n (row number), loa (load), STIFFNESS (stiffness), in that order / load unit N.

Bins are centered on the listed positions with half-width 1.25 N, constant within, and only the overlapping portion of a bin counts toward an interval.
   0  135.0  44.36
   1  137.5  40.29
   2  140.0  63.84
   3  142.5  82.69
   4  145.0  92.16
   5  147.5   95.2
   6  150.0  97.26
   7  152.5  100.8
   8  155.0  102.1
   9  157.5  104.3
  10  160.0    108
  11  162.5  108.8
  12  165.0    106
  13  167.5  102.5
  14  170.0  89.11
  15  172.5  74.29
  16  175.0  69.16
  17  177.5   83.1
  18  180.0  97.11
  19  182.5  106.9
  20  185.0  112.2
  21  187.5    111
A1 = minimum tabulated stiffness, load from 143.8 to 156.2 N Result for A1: 92.16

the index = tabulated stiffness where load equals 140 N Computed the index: 63.84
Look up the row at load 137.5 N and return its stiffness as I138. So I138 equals 40.29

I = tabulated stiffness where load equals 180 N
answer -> 97.11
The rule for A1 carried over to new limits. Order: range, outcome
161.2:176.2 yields 69.16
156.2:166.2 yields 104.3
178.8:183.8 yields 97.11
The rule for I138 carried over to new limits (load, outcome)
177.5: 83.1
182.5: 106.9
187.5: 111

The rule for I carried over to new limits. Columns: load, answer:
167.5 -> 102.5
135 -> 44.36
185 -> 112.2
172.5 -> 74.29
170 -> 89.11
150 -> 97.26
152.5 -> 100.8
